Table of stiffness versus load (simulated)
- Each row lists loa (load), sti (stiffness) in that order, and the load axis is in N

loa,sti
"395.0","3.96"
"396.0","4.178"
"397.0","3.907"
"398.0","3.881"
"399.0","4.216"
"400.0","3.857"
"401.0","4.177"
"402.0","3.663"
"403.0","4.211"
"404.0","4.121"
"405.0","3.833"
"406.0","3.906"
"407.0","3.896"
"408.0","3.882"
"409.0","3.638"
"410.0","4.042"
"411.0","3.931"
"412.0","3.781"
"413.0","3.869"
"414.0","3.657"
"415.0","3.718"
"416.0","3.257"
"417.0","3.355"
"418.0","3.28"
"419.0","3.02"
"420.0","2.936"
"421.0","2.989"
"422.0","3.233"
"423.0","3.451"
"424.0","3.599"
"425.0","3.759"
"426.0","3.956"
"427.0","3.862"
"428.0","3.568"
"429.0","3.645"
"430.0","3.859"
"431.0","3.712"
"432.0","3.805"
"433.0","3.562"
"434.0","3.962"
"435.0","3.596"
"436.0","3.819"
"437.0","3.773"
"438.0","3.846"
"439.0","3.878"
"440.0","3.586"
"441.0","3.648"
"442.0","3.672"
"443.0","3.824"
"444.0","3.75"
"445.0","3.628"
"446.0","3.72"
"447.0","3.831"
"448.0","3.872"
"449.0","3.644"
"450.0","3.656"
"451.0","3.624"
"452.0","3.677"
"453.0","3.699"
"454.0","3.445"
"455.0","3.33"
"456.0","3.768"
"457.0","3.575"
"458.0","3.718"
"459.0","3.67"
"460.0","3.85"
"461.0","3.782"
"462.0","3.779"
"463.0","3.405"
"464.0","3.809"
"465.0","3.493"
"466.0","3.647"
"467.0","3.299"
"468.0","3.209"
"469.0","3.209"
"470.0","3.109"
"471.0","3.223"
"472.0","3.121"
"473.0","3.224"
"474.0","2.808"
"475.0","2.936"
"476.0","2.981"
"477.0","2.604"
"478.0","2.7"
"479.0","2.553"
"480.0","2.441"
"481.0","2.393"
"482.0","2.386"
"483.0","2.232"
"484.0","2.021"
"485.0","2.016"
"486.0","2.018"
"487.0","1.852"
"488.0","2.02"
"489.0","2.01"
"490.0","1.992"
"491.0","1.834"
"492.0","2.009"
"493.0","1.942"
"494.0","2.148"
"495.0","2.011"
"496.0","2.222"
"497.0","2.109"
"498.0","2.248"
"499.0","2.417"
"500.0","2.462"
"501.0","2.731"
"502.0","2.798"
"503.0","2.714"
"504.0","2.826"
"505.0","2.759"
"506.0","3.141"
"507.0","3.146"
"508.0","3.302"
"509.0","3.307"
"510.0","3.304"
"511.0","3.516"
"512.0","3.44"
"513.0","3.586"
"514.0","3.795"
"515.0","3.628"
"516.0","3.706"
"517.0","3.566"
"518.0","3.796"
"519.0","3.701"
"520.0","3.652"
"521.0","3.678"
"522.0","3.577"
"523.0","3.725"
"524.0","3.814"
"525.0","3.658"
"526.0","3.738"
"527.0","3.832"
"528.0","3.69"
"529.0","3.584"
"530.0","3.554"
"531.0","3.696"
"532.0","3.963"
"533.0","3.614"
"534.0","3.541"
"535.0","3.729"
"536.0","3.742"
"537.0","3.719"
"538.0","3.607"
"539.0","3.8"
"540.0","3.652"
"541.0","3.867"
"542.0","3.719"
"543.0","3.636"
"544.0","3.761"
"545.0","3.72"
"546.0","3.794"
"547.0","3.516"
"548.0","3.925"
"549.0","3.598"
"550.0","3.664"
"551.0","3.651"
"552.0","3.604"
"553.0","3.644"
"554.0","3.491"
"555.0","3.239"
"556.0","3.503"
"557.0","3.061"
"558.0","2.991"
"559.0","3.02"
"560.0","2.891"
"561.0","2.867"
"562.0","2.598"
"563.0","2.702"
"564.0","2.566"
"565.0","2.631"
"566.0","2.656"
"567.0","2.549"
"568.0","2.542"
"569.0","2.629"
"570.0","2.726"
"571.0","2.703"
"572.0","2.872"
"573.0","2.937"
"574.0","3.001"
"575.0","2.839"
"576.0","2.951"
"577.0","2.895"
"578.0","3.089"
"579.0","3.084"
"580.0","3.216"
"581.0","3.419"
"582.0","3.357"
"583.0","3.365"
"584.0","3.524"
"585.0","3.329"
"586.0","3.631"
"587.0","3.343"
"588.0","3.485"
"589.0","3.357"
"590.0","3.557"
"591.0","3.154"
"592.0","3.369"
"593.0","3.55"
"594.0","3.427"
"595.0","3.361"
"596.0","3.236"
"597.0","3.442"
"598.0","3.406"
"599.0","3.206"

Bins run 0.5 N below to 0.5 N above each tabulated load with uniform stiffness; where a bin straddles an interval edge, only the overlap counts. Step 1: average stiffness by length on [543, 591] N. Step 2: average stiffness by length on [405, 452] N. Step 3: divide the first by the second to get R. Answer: 0.87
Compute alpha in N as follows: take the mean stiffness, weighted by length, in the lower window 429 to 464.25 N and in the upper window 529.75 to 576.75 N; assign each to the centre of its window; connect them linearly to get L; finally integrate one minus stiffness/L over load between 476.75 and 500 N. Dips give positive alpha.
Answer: 8.9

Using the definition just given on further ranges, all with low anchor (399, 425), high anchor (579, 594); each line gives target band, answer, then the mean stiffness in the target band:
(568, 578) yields 1.69 N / 2.84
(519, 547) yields -1.82 N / 3.7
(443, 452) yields -0.27 N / 3.72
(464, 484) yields 3.62 N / 2.92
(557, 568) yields 2.18 N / 2.75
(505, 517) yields 0.31 N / 3.42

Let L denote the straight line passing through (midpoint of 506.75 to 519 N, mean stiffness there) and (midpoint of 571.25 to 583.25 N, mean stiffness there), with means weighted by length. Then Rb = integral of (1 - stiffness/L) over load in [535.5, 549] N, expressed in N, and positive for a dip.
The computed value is -1.7 N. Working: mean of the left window 3.52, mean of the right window 3.07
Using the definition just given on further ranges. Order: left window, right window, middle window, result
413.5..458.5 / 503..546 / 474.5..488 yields 4.6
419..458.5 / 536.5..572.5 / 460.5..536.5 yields 8.7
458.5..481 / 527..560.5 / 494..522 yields 2.6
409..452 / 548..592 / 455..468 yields -0.3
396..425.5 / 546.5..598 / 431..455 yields -0.8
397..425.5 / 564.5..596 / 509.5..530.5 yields -2.1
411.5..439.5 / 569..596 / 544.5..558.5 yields -1.1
